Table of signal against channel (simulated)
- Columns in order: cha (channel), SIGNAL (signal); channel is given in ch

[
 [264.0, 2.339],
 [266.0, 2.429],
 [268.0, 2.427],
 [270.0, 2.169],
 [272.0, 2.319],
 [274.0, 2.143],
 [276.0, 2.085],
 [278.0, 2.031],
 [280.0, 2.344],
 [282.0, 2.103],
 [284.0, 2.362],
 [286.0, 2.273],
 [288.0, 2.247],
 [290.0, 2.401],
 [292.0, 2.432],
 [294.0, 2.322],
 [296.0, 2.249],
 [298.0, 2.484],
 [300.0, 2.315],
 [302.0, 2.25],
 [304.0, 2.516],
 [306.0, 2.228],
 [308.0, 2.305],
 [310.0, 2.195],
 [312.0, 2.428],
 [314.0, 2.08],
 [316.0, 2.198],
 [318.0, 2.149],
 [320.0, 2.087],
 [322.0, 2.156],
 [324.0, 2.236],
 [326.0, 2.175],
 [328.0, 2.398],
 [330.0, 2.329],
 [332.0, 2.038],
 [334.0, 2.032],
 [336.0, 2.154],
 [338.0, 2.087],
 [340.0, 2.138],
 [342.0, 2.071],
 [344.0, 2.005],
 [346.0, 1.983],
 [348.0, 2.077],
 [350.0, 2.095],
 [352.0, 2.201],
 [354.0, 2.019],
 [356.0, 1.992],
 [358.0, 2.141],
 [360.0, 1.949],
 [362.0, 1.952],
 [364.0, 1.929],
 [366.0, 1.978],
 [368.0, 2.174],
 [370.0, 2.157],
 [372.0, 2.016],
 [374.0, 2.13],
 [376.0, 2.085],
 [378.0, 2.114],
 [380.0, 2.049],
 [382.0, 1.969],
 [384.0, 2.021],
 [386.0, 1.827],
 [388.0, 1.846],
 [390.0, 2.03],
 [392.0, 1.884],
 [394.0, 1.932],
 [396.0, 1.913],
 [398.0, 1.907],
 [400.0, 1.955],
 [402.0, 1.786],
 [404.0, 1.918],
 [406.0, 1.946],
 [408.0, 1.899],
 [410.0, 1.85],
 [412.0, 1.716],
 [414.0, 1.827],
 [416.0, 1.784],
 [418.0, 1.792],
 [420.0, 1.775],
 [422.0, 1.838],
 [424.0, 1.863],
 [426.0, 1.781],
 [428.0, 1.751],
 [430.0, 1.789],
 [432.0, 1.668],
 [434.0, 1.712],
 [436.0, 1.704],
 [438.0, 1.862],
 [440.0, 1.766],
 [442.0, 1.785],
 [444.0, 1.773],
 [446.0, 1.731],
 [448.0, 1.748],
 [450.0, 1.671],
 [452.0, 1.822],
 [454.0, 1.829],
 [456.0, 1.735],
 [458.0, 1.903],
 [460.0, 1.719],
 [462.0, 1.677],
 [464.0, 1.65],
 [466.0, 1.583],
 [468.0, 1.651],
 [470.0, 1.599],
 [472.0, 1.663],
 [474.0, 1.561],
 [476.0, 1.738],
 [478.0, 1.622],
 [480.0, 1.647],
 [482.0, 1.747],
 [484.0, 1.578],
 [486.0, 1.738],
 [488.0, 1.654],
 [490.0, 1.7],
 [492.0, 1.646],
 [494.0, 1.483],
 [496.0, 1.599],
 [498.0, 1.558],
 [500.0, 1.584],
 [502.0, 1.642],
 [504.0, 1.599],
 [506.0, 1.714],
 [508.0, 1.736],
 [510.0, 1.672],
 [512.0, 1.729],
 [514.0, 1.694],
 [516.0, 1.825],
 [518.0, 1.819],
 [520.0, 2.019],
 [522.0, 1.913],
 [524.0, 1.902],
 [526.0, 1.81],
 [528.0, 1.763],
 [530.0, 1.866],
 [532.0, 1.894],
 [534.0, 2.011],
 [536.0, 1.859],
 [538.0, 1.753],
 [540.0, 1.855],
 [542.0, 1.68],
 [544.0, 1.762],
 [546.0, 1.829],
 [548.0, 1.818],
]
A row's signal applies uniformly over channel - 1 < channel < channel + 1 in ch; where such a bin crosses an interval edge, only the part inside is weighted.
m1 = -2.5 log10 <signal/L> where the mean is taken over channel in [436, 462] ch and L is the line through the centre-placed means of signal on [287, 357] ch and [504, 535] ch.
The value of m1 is 0.11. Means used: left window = 2.2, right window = 1.82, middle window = 1.77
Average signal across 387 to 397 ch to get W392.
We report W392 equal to 1.92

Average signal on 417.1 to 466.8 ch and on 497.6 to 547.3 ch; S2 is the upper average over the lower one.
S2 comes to 1.0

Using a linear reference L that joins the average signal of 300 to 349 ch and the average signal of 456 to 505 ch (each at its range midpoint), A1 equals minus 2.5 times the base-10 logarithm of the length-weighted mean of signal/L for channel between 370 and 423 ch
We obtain 0.01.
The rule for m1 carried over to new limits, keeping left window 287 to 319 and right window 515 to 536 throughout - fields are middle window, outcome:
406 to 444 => 0.16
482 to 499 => 0.20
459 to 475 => 0.21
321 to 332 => 0.01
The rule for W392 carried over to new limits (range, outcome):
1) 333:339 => 2.09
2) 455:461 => 1.79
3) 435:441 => 1.78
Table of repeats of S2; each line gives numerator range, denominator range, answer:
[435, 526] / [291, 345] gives 0.77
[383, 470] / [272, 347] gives 0.81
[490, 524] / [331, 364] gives 0.83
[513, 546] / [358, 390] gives 0.91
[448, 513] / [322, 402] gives 0.82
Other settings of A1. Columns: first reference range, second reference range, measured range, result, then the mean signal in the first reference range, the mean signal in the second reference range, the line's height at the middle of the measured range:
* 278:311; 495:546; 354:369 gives 0.068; 2.31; 1.77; 2.15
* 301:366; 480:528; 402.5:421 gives 0.064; 2.14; 1.71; 1.94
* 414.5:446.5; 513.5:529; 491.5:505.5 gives 0.153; 1.77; 1.85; 1.83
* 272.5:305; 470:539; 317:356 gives 0.019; 2.29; 1.73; 2.16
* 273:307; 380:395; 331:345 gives 0.019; 2.28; 1.94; 2.11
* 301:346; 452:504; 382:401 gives 0.017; 2.19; 1.66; 1.96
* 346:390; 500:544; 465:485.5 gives 0.139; 2.03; 1.79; 1.87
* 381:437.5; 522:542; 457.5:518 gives 0.114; 1.85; 1.85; 1.85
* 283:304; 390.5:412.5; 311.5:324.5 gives 0.029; 2.34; 1.89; 2.24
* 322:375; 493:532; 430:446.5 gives 0.087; 2.1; 1.74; 1.9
